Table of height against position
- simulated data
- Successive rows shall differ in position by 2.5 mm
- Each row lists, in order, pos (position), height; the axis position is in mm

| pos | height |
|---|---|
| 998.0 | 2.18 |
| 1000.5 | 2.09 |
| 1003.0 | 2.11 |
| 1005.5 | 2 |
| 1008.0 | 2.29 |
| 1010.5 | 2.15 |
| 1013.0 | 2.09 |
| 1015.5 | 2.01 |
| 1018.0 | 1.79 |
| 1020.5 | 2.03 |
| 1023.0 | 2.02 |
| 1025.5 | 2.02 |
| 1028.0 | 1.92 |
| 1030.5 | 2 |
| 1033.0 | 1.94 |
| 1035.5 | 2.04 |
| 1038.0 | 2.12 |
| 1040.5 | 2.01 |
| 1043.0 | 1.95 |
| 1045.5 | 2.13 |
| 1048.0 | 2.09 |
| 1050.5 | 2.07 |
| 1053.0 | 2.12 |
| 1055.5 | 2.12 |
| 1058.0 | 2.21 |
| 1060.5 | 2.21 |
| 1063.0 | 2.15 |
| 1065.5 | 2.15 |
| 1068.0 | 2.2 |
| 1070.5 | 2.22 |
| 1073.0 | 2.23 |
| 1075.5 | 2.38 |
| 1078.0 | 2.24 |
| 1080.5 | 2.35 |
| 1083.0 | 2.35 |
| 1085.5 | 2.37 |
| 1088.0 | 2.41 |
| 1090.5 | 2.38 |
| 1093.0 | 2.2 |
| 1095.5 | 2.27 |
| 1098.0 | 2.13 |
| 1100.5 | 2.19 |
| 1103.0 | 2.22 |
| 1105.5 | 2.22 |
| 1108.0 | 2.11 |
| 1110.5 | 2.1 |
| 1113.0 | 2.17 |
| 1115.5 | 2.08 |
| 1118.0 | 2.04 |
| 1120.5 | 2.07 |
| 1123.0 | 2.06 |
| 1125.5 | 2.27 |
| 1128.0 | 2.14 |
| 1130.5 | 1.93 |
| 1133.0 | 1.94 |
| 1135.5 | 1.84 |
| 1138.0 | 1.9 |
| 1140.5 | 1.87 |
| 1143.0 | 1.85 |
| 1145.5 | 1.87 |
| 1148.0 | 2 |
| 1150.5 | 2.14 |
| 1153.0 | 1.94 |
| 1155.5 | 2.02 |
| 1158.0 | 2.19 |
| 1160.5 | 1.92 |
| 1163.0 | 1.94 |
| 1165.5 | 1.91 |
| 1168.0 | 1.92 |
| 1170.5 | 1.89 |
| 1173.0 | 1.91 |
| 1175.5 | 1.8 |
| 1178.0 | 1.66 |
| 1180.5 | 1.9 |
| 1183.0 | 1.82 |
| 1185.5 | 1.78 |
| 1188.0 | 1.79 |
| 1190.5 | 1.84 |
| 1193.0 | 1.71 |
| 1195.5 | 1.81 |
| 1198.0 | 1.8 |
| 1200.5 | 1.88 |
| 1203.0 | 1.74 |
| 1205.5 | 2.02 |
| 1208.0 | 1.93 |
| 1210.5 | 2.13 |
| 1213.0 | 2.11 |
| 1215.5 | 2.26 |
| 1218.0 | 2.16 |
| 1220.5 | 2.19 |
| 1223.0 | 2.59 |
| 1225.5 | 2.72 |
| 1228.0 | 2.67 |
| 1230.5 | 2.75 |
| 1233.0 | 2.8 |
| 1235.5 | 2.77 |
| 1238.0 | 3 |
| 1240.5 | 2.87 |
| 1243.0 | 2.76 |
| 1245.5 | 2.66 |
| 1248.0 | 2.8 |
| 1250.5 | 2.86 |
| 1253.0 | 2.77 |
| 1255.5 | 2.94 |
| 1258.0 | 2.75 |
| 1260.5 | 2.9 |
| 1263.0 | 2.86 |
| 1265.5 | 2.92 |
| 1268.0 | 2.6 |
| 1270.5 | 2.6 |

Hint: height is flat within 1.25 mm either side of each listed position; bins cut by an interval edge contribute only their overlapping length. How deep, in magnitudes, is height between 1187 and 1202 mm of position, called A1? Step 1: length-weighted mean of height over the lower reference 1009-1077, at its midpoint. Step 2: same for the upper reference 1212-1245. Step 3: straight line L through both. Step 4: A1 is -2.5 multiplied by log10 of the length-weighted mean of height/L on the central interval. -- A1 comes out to 0.355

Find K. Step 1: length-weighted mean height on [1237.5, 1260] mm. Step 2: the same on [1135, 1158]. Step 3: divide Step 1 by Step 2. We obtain 1.4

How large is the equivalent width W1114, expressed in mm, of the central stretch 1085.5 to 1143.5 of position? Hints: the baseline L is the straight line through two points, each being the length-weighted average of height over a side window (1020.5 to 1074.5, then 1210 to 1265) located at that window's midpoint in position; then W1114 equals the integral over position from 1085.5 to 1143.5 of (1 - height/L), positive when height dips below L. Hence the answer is 4.4 mm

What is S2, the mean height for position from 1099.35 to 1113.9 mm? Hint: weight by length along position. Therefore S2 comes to 2.17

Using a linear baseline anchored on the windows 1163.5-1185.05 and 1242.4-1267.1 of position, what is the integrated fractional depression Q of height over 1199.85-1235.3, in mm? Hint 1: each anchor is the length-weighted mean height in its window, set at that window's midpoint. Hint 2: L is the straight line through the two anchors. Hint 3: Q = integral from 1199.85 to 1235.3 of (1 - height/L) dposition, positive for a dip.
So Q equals 1.2 mm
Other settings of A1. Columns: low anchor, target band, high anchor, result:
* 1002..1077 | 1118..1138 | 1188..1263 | 0.111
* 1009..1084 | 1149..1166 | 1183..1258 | 0.126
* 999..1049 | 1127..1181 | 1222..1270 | 0.270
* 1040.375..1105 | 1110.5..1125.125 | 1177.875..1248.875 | 0.062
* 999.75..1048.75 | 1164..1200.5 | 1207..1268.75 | 0.331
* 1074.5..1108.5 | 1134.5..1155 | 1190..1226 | 0.128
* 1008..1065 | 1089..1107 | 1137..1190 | -0.127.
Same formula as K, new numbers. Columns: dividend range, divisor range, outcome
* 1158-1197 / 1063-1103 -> 0.82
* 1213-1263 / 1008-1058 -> 1.31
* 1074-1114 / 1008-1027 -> 1.11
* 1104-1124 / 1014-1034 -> 1.07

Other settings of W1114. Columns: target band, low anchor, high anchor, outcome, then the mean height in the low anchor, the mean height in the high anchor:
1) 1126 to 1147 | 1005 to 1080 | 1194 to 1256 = 3.1 mm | 2.1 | 2.43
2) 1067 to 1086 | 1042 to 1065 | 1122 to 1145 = -2.0 mm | 2.12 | 1.97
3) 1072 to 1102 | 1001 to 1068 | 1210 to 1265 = -0.9 mm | 2.07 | 2.66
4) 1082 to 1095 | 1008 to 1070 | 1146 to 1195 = -2.2 mm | 2.07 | 1.9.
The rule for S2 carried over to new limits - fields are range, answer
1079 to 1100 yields 2.3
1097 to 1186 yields 1.99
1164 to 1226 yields 1.96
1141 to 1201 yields 1.89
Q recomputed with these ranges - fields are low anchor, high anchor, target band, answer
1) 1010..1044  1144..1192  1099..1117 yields -1.9 mm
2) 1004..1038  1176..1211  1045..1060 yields -1.0 mm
